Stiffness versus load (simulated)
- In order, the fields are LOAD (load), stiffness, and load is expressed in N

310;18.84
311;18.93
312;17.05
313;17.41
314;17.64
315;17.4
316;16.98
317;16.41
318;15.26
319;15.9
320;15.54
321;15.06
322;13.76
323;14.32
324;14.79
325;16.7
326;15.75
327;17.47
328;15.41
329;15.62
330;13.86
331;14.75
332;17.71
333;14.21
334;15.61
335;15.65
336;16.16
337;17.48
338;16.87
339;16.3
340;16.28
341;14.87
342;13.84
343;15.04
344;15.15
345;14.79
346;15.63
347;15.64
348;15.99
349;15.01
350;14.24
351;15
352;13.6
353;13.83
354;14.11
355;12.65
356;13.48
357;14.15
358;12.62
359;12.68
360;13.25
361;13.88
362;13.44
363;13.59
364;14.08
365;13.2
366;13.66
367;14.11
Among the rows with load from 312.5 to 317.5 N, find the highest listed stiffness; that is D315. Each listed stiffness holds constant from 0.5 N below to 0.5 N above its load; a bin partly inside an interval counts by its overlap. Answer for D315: 17.64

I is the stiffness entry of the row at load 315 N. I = 17.4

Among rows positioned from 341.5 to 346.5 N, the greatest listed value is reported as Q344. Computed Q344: 15.63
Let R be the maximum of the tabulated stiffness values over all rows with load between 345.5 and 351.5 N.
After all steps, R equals 15.99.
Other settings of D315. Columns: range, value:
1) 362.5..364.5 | 14.08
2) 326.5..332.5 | 17.71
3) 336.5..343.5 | 17.48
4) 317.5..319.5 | 15.9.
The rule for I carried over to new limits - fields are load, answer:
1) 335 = 15.65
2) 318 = 15.26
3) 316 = 16.98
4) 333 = 14.21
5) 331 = 14.75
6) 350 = 14.24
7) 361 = 13.88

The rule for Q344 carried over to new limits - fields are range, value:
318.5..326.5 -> 16.7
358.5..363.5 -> 13.88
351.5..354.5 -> 14.11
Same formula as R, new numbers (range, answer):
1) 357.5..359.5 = 12.68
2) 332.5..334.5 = 15.61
